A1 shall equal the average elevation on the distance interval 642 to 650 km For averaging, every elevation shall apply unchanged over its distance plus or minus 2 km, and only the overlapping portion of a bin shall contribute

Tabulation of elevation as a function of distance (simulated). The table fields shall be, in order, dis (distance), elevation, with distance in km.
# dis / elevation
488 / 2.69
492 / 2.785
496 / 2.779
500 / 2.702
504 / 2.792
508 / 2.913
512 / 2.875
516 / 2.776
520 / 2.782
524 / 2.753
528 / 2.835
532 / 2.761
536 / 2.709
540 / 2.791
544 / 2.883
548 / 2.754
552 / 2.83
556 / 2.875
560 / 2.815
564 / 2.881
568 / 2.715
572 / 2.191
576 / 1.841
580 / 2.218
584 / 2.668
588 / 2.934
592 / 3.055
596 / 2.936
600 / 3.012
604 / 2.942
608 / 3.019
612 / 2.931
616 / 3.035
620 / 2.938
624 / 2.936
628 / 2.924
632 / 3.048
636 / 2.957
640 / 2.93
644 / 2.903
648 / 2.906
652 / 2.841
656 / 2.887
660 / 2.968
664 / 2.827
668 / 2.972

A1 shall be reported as 2.9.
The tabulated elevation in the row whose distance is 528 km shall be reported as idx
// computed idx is 2.835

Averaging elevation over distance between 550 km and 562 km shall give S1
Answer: 2.84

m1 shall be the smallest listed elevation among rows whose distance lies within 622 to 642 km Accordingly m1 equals 2.924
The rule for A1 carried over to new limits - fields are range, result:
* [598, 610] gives 2.99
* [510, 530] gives 2.8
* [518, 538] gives 2.77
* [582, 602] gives 2.92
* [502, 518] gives 2.84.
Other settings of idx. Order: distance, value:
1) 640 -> 2.93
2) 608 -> 3.019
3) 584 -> 2.668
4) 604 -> 2.942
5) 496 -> 2.779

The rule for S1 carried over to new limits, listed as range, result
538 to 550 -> 2.81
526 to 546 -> 2.8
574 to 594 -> 2.54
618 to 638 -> 2.96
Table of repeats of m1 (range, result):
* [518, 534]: 2.753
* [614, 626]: 2.936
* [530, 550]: 2.709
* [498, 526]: 2.702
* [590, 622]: 2.931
